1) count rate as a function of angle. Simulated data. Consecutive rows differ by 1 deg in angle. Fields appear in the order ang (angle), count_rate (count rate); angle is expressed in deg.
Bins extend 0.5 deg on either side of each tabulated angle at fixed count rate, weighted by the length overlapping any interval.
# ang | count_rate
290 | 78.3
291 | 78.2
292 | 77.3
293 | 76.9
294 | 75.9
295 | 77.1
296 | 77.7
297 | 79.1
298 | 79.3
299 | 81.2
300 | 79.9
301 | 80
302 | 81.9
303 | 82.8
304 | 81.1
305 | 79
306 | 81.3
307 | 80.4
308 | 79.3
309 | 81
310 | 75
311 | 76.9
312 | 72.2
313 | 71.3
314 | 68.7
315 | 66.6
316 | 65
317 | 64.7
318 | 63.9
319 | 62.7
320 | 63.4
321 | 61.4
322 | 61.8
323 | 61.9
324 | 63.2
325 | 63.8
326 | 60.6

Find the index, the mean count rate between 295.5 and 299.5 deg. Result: 79.3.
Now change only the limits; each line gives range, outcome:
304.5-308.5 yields 80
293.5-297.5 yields 77.5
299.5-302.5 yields 80.6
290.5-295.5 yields 77.1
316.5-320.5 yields 63.7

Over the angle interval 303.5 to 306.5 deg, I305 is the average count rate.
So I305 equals 80.5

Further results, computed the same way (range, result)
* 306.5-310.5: 78.9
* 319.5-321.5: 62.4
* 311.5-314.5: 70.7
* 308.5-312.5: 76.3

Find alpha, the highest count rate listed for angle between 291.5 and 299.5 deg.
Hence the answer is 81.2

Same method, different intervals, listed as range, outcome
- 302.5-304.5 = 82.8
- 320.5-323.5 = 61.9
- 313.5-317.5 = 68.7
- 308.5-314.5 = 81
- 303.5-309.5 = 81.3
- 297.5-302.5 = 81.9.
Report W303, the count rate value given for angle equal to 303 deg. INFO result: 82.8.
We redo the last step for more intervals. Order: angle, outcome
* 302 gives 81.9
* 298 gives 79.3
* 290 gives 78.3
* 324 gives 63.2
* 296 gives 77.7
